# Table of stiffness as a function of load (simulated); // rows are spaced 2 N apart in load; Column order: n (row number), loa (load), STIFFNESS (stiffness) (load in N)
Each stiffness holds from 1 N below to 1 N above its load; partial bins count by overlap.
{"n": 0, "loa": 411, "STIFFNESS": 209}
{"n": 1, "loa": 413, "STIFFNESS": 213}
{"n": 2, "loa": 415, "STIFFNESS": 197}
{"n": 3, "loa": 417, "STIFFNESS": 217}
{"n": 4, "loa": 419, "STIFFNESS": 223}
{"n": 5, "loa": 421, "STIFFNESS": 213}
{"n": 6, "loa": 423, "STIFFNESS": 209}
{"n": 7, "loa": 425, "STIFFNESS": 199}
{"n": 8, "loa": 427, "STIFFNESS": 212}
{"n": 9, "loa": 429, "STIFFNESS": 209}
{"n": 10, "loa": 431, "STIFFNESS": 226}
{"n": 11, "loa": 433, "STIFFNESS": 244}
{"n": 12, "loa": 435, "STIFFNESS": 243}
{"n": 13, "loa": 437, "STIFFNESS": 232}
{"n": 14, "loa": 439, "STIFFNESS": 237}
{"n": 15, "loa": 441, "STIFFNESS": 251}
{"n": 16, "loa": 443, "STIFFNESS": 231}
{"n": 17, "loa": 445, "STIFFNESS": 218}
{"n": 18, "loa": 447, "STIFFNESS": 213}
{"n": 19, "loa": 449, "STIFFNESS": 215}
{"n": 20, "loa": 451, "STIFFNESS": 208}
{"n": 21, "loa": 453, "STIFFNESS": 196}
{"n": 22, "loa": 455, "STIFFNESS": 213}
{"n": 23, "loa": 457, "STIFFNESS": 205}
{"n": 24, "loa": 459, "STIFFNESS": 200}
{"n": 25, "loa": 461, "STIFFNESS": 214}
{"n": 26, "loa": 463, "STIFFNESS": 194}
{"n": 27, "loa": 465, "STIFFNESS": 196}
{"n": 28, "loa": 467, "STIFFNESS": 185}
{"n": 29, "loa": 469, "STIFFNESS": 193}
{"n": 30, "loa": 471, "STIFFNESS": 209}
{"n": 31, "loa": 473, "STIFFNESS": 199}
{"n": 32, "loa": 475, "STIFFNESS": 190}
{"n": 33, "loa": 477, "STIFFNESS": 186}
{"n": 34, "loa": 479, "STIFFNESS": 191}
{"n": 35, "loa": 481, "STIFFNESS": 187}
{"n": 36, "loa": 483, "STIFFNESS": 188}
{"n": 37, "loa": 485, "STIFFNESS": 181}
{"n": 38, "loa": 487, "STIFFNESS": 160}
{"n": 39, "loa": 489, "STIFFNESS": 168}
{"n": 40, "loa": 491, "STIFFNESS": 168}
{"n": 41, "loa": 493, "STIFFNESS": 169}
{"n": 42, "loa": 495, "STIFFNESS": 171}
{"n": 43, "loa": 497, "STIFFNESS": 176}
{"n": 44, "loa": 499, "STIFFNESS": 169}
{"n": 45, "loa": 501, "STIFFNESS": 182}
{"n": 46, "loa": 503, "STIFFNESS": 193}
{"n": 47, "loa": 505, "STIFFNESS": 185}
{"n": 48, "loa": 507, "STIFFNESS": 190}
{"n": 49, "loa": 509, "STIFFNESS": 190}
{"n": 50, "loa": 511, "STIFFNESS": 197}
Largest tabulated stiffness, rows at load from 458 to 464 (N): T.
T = 214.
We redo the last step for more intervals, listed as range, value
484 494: 181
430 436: 244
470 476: 209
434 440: 243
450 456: 213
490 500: 176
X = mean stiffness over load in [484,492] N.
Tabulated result 169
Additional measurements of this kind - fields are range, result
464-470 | 191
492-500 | 171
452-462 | 206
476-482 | 188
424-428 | 206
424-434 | 218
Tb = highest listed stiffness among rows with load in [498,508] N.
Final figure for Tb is 193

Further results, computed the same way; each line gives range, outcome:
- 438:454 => 251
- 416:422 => 223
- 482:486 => 188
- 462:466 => 196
